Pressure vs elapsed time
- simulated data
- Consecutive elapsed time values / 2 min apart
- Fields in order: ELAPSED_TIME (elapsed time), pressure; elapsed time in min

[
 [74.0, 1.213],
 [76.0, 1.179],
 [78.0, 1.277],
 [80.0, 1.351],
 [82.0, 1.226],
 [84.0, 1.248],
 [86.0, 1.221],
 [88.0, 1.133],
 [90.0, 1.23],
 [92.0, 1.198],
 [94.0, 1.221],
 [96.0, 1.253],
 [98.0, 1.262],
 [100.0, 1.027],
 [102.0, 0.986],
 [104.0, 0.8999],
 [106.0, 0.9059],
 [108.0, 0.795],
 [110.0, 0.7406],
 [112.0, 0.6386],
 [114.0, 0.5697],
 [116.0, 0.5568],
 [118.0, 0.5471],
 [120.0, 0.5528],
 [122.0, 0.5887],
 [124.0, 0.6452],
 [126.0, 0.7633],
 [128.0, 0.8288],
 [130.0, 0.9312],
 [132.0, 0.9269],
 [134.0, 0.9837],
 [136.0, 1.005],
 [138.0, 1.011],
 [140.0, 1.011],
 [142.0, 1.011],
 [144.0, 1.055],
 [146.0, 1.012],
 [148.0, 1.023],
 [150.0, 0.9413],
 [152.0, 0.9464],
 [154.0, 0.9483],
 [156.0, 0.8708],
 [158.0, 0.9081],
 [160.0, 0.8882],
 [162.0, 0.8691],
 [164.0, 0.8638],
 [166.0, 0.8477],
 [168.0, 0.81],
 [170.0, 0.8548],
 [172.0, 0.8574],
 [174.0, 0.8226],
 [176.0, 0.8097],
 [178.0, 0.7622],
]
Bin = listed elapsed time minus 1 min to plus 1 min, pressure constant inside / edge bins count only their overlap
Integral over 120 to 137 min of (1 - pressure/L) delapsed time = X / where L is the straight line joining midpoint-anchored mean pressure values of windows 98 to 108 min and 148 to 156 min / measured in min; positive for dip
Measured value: 2.47 min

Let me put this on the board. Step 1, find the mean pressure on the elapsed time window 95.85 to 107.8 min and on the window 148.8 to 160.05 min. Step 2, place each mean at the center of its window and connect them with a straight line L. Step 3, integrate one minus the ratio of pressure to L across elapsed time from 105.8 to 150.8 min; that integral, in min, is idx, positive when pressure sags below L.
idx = 6.6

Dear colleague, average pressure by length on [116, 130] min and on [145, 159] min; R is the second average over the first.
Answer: 1.42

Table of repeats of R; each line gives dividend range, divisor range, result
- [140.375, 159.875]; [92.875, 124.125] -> 1.16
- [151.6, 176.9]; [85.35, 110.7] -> 0.81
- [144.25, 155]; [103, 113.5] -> 1.25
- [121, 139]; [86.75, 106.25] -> 0.76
